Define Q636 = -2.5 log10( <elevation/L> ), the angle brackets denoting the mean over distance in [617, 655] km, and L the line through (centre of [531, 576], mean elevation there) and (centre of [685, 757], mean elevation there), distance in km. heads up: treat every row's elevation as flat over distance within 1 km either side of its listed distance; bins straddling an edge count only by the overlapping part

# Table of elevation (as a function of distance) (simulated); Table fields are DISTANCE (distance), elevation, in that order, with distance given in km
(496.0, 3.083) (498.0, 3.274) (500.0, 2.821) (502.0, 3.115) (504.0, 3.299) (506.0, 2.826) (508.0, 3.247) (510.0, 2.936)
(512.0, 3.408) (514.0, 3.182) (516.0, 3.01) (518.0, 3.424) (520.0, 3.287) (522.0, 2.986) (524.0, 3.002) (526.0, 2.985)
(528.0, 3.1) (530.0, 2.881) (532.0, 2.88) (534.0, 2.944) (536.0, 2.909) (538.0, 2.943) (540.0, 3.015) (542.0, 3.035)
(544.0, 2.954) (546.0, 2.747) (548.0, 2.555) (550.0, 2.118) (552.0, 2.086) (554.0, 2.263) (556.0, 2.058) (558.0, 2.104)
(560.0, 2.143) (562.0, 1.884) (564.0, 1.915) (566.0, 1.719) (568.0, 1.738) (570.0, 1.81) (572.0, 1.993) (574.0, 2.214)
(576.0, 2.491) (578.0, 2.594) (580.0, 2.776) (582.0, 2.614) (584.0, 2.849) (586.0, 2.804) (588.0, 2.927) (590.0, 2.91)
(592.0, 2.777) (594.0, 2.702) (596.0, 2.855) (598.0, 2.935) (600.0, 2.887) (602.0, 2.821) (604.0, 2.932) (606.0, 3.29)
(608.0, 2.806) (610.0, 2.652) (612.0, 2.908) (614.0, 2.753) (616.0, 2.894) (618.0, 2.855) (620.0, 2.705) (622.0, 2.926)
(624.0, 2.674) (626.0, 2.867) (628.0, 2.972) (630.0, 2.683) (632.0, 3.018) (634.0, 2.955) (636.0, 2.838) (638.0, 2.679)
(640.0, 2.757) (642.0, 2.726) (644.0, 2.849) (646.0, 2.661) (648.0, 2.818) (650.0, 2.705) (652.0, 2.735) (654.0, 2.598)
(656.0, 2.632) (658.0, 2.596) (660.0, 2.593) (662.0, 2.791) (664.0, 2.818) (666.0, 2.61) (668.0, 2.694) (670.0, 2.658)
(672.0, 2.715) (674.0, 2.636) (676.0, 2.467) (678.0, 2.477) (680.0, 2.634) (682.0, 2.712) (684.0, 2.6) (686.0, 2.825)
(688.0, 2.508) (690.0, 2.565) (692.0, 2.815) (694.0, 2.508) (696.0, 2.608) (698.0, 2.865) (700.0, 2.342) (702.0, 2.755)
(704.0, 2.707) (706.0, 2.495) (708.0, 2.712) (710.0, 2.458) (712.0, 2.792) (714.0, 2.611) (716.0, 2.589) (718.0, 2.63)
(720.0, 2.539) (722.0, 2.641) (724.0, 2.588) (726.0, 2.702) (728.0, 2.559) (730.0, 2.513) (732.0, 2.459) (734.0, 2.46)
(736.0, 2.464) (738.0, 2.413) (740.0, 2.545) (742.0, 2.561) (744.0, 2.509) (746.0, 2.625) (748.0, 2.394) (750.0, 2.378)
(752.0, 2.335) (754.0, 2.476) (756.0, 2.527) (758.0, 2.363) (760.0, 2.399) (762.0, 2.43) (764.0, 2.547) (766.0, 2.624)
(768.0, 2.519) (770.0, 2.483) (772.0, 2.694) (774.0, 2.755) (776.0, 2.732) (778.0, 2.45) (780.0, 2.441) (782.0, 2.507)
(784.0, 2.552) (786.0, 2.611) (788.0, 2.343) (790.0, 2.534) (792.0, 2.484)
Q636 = -0.13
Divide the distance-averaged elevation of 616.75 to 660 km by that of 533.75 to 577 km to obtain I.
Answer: 1.2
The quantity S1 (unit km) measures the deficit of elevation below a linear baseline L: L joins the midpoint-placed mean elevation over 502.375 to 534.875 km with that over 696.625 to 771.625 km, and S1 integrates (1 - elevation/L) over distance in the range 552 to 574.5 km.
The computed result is 7.5 km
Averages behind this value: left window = 3.09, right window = 2.54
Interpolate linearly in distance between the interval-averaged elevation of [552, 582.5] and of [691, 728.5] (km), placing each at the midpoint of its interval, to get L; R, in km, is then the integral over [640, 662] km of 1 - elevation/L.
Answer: -2.45 km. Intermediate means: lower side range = 2.14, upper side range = 2.63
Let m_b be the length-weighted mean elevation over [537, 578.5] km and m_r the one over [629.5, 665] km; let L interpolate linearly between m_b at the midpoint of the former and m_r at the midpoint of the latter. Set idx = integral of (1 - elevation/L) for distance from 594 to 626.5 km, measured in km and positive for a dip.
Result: -3.7 km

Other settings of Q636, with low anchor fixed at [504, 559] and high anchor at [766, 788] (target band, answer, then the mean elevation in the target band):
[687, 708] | 0.02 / 2.62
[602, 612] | -0.05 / 2.91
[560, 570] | 0.46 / 1.85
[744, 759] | 0.06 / 2.45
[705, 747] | 0.03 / 2.56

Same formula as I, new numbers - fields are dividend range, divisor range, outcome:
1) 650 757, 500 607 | 0.96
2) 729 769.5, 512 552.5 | 0.85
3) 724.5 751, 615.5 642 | 0.89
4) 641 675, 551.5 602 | 1.12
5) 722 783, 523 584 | 1.01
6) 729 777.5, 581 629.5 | 0.88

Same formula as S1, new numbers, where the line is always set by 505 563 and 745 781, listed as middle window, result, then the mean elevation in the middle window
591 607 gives -1.1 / 2.9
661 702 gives -0.6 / 2.65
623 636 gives -0.9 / 2.86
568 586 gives 2.2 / 2.4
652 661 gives 0.1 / 2.62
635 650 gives -0.6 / 2.76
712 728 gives -0.4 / 2.62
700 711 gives -0.1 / 2.6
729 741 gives 0.3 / 2.48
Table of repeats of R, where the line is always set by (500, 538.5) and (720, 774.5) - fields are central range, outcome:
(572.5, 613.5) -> 1.56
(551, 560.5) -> 2.71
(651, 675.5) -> 0.45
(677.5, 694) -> 0.16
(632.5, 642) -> -0.10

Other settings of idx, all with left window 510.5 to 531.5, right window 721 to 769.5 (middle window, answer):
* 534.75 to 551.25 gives 1.51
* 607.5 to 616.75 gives 0.21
